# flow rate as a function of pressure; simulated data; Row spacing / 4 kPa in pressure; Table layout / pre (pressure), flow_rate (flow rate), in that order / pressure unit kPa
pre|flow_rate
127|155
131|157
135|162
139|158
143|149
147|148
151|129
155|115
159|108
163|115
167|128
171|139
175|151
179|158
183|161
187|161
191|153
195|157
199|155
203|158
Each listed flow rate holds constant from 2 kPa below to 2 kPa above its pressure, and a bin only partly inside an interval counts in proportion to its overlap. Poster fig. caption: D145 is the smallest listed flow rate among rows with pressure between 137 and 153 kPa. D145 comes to 129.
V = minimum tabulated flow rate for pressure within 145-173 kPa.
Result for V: 108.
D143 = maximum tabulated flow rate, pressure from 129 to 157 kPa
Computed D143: 162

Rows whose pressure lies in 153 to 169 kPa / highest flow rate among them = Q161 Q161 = 128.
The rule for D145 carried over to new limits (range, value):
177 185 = 158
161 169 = 115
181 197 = 153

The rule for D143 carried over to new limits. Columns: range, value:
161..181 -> 158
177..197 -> 161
